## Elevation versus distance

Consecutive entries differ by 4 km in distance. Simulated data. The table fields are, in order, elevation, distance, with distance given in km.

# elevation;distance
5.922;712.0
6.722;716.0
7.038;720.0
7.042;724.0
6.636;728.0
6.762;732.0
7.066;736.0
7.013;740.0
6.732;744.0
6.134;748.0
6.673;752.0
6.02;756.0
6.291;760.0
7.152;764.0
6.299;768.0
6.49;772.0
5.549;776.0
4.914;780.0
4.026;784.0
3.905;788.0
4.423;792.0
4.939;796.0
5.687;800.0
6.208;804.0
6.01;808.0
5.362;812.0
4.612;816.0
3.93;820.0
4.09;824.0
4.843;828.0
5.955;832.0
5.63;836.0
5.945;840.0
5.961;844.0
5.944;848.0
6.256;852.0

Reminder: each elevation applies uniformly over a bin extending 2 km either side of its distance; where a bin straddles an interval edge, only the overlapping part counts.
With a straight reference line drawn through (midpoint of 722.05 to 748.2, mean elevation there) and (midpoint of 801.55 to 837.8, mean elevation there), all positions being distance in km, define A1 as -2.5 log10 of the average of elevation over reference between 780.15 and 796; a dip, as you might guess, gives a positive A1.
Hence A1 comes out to 0.319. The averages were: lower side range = 6.81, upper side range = 5.19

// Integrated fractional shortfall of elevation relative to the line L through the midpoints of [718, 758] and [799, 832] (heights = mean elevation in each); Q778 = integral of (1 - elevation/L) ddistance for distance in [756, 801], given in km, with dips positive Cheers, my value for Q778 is 3.5 km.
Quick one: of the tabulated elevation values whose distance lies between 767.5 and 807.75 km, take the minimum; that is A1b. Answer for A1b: 3.905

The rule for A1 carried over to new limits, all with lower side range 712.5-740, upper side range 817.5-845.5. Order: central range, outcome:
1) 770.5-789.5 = 0.21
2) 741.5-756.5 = 0.00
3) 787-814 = 0.08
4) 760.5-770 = -0.07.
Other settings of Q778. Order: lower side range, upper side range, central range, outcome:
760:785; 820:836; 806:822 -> 0.57 km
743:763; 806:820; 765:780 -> -0.09 km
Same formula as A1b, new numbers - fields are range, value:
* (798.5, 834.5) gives 3.93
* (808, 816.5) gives 4.612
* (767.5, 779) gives 5.549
